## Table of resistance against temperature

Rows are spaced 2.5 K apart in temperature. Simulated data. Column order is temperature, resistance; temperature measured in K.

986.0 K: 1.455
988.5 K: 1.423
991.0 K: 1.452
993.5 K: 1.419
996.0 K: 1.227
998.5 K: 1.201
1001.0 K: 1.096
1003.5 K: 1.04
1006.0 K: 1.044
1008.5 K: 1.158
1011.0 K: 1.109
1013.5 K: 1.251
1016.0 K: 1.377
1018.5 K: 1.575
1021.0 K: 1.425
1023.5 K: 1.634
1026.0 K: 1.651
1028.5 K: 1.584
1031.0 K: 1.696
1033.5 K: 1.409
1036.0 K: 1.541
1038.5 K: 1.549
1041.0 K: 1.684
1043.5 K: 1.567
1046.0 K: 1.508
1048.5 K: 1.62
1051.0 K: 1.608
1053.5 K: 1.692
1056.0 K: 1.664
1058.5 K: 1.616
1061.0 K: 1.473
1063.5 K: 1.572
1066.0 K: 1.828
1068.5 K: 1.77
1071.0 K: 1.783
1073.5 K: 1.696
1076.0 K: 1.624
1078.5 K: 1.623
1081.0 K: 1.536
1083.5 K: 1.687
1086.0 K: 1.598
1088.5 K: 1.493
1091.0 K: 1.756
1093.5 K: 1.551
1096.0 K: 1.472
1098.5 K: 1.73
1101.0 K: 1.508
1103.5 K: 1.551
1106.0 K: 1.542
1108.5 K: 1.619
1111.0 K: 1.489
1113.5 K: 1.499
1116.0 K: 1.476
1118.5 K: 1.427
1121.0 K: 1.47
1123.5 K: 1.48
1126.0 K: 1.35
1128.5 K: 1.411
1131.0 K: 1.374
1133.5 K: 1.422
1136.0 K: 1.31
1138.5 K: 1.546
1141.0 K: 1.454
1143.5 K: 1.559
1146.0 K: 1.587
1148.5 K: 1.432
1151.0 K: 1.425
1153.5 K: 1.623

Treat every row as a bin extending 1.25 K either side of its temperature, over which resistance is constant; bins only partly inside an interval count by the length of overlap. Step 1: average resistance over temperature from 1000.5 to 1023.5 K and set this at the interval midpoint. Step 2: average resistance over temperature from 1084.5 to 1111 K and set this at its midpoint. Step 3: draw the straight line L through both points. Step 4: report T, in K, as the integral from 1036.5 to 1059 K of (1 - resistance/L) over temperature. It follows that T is -3.53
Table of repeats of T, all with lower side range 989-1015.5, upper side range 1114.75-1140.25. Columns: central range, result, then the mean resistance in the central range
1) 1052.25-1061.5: -2.2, 1.62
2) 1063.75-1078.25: -4.3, 1.72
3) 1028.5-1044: -3.7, 1.58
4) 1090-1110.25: -3.0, 1.59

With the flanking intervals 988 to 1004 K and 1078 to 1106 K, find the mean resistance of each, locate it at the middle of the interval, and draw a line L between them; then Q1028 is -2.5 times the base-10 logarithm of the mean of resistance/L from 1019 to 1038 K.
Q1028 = -0.14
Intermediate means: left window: 1.27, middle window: 1.56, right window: 1.59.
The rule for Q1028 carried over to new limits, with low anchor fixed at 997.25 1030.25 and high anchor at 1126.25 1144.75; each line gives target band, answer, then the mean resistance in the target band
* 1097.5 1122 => -0.09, 1.53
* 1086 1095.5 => -0.14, 1.59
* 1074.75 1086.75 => -0.17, 1.61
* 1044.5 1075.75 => -0.21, 1.65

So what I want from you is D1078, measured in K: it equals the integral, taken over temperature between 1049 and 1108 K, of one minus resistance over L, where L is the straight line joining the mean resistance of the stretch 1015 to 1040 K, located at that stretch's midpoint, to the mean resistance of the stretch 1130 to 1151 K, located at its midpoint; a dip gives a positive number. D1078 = -4.6 K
